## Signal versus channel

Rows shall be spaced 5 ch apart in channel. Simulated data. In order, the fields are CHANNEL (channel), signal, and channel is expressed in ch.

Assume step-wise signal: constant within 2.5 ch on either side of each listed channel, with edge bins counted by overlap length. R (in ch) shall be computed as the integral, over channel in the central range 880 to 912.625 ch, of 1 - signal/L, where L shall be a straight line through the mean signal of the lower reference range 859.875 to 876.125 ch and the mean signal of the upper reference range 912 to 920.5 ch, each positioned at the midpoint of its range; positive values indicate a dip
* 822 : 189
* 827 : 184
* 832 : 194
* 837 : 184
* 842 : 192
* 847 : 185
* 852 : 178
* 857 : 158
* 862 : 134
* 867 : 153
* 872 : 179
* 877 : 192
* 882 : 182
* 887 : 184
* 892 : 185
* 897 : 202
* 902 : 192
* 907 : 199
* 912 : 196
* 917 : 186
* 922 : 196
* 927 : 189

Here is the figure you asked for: -2.5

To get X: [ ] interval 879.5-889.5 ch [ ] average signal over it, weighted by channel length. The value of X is 183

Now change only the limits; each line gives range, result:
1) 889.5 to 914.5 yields 195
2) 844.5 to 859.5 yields 174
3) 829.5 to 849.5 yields 189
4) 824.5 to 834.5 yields 189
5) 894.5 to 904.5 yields 197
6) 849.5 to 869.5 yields 156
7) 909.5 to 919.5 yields 191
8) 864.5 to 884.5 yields 176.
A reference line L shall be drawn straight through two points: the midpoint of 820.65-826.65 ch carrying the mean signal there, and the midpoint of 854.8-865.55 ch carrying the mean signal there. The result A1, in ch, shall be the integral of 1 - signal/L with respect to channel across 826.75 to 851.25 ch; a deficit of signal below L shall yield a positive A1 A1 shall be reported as -2.6 ch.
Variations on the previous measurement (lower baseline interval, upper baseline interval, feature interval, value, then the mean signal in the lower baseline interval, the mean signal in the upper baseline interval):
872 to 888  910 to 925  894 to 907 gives -0.54 ch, 185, 192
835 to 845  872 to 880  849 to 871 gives 3.48 ch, 188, 187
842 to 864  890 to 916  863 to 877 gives 0.78 ch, 168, 194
